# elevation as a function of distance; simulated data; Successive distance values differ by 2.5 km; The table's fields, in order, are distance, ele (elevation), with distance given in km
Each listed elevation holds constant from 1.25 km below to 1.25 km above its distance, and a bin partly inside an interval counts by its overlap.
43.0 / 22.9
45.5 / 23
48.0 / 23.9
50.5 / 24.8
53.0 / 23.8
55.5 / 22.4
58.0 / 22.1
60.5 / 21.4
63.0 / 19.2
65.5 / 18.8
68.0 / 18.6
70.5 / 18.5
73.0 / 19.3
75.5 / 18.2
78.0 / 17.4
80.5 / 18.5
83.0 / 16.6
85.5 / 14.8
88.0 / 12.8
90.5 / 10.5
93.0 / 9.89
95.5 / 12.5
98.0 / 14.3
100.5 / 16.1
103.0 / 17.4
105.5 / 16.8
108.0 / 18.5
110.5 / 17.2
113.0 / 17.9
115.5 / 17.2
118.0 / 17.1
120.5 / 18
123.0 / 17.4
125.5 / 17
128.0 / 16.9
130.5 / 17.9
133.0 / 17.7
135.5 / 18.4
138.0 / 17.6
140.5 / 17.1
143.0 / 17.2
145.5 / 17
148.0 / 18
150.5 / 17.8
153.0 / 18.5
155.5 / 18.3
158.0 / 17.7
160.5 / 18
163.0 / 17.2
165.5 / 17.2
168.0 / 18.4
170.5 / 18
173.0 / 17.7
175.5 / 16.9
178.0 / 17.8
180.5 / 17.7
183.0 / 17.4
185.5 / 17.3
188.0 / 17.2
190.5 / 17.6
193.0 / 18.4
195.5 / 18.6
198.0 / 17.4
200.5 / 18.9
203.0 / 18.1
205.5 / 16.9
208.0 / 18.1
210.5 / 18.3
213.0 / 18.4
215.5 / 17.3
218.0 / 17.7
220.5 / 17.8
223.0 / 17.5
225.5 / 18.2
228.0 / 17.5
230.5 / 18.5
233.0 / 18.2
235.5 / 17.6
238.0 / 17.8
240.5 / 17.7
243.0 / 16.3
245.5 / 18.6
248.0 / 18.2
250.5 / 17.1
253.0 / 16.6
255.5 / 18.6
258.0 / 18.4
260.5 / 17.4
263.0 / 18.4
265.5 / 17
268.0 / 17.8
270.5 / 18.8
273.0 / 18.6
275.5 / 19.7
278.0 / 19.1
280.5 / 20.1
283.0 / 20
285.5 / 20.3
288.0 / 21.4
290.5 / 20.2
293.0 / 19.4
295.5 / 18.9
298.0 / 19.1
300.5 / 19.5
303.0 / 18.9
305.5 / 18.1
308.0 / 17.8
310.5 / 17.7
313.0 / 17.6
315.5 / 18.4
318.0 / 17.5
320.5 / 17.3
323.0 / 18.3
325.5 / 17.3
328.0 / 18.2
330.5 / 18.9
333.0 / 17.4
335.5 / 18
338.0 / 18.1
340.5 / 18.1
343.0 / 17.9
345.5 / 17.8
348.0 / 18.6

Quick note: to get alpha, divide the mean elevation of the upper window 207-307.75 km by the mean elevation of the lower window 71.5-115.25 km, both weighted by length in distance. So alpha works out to 1.16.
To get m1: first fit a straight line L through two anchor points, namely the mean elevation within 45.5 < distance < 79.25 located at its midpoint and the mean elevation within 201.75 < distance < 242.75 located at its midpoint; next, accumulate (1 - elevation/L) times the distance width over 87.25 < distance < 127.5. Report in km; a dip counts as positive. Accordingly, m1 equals 8.4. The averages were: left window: 20.7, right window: 17.8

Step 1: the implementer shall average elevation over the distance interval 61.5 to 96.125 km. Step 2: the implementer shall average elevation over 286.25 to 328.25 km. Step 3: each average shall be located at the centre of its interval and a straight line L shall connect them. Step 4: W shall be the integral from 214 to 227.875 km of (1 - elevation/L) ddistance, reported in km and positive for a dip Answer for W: 0.0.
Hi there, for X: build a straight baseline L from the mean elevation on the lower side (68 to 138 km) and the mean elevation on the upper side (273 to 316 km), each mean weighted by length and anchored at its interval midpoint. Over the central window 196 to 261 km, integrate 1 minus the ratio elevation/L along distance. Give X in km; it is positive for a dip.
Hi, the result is 1.57 km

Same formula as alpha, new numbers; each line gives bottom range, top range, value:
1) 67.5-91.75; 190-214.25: 1.10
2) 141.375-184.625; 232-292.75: 1.05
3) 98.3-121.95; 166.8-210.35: 1.03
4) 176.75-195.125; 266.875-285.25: 1.09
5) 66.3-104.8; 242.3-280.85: 1.15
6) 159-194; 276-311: 1.10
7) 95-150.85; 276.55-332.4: 1.10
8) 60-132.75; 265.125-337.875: 1.12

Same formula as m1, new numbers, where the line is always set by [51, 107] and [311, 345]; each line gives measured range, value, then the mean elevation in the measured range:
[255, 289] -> -2.23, 19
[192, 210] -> -0.43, 18.1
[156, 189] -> -0.04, 17.6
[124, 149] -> 0.04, 17.5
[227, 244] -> 0.03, 17.7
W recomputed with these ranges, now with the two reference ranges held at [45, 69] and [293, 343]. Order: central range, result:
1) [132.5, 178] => 6.1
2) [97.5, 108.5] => 2.3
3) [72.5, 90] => 4.1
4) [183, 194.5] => 1.4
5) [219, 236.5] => 1.4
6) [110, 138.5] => 4.6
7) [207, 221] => 1.2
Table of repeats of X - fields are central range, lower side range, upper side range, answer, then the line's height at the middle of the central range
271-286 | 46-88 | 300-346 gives -1.0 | 18.3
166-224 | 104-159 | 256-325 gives 0.8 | 18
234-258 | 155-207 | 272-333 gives 0.9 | 18.3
